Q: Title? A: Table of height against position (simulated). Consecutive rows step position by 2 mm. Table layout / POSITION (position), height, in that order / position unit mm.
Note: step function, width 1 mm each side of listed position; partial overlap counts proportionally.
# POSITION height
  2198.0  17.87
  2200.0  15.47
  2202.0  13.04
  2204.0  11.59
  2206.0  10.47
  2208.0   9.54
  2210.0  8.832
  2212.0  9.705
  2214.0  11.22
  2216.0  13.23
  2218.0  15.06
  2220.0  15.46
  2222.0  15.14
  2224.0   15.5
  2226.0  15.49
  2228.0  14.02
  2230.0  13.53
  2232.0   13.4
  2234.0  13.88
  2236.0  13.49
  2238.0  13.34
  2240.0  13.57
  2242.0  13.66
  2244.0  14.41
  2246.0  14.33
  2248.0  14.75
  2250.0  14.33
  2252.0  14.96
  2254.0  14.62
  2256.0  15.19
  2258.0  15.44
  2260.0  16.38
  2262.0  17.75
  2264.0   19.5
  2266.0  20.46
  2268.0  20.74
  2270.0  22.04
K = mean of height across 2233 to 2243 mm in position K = 13.6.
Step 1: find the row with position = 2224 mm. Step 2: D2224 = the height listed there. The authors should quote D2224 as 15.5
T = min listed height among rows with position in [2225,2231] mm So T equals 13.53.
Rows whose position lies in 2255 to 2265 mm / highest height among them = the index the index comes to 19.5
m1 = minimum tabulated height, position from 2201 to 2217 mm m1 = 8.832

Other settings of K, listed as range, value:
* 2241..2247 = 14.1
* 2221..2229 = 15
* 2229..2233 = 13.5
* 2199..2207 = 12.6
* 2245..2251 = 14.5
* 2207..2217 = 10.5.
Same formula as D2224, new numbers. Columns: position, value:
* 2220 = 15.46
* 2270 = 22.04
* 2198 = 17.87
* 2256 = 15.19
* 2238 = 13.34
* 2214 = 11.22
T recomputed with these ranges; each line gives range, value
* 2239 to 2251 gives 13.57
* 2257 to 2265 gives 15.44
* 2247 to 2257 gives 14.33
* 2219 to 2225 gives 15.14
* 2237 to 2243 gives 13.34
